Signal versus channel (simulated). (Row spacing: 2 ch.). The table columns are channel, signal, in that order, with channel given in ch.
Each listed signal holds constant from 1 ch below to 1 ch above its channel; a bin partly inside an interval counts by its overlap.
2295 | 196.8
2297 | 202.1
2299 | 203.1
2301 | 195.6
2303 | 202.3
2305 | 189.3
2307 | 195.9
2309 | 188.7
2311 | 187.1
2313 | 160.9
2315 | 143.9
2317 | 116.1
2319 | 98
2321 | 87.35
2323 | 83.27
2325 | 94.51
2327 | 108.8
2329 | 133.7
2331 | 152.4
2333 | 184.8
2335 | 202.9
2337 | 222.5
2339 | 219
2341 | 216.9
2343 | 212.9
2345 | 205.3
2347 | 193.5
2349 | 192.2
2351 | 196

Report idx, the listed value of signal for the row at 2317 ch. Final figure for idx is 116.1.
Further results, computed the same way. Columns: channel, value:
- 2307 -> 195.9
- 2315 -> 143.9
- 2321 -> 87.35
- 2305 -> 189.3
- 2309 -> 188.7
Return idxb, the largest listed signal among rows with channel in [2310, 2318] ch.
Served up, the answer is 187.1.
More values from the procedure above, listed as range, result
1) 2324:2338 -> 222.5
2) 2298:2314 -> 203.1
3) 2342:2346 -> 212.9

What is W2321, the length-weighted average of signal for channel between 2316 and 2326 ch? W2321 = 95.8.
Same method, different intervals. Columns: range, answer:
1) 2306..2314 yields 183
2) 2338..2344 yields 216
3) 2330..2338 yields 191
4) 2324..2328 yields 102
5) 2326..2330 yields 121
